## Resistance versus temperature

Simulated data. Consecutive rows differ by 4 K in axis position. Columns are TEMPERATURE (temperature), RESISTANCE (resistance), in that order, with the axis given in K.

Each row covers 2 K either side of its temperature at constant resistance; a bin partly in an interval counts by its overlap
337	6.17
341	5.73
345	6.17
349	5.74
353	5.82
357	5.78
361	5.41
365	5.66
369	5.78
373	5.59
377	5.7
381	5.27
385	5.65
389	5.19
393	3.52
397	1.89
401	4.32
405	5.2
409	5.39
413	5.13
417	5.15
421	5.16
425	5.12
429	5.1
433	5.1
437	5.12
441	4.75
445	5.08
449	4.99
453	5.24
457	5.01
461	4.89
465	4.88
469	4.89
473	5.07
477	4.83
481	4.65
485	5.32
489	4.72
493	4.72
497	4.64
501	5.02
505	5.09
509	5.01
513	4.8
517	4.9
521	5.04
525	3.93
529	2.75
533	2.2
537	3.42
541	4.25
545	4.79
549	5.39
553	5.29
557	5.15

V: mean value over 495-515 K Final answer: 4.91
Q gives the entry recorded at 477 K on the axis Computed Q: 4.83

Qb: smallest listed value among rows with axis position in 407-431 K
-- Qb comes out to 5.1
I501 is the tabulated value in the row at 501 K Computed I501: 5.02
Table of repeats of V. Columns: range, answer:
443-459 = 5.08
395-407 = 3.8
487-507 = 4.84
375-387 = 5.54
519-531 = 3.91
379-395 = 4.91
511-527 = 4.67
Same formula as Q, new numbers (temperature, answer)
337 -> 6.17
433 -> 5.1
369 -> 5.78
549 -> 5.39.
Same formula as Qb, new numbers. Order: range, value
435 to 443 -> 4.75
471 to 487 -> 4.65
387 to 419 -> 1.89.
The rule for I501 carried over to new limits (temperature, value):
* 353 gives 5.82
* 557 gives 5.15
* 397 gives 1.89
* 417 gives 5.15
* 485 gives 5.32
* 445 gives 5.08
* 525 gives 3.93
